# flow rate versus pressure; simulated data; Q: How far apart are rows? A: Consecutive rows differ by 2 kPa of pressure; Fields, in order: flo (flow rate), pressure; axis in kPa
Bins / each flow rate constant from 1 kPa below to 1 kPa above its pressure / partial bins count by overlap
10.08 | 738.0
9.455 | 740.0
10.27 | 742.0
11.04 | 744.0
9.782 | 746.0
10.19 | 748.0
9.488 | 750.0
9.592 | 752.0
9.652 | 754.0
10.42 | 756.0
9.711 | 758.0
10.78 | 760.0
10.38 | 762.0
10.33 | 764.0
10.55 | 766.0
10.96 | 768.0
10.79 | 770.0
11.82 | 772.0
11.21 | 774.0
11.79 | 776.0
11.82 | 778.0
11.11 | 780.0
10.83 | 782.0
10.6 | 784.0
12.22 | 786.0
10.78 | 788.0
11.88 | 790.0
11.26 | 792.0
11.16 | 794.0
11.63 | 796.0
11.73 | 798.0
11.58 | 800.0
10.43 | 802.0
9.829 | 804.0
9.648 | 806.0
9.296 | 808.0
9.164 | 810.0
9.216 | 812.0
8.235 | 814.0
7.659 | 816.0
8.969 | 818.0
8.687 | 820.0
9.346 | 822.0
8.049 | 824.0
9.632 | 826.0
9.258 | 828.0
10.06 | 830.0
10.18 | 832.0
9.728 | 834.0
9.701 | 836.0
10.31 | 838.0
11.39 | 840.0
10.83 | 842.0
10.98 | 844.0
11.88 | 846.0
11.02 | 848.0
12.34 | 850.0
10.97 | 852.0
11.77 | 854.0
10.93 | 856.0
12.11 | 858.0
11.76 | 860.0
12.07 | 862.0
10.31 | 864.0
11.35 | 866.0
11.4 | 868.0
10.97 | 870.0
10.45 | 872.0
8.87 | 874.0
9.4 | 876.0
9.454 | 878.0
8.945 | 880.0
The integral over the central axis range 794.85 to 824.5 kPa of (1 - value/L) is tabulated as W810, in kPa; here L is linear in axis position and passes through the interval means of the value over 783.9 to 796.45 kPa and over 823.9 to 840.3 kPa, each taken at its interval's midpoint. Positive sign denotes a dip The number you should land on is 3.1 kPa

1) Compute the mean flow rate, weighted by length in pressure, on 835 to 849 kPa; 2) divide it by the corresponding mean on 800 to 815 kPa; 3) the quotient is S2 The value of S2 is 1.1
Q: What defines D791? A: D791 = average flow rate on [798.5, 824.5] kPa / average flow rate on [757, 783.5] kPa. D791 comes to 0.9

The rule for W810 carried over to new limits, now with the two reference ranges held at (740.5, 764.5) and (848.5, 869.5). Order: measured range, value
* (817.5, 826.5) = 1.7 kPa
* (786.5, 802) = -1.1 kPa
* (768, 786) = -1.5 kPa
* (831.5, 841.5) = 0.8 kPa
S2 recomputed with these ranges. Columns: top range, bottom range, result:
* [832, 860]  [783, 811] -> 1.02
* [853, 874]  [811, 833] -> 1.24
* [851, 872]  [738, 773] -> 1.10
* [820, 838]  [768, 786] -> 0.84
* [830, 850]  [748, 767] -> 1.06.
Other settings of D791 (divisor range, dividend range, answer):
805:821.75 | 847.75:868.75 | 1.29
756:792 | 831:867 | 1.01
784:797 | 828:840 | 0.88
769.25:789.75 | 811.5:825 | 0.76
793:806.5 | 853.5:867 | 1.05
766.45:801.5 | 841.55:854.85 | 1.01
